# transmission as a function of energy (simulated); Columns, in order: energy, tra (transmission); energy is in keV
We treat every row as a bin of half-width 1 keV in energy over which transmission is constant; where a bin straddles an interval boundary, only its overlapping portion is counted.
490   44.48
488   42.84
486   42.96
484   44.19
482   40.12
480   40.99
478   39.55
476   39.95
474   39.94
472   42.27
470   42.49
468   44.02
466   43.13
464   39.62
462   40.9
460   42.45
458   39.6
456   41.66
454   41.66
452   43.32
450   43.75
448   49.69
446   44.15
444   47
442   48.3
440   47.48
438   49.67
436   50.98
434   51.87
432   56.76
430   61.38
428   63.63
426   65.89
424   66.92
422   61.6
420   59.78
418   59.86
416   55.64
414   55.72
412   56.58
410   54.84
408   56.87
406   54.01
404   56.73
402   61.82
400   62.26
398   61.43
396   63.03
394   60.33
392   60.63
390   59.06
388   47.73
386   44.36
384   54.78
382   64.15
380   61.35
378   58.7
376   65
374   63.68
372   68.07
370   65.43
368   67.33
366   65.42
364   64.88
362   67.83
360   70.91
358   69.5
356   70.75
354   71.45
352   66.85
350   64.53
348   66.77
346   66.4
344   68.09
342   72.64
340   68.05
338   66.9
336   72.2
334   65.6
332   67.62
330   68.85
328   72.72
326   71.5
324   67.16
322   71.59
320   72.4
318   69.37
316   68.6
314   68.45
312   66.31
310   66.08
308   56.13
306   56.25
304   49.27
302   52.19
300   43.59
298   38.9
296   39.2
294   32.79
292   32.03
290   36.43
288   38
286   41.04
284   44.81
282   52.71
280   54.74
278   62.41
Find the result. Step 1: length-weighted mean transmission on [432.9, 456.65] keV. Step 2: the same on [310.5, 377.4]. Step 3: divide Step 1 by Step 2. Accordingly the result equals 0.69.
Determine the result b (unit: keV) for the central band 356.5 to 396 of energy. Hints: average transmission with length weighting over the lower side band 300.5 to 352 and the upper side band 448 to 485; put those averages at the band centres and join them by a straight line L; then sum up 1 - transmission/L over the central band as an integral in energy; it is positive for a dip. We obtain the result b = -3.2 keV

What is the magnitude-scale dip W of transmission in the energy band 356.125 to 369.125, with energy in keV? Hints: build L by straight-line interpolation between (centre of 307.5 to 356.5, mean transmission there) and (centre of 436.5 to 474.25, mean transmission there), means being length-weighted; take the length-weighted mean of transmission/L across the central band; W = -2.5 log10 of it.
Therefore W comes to -0.09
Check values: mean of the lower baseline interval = 68.4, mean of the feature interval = 67.8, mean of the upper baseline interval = 43.9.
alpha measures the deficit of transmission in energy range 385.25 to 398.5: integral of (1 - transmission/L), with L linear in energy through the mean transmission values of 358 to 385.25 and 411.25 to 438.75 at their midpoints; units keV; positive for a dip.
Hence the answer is 1.1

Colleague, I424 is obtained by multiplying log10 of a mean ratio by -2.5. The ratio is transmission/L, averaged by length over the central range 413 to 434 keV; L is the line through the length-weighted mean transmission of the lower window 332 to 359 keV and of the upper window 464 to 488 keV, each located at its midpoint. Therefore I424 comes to -0.152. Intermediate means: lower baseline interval 68.4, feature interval 60.3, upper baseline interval 41.7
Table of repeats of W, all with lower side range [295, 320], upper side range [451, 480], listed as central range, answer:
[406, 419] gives -0.21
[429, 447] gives -0.15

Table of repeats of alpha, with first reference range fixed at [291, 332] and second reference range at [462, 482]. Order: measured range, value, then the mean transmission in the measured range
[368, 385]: -3.8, 62.9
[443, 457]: -0.3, 44.5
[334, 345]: -2.7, 69.2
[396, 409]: -2.8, 59.2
